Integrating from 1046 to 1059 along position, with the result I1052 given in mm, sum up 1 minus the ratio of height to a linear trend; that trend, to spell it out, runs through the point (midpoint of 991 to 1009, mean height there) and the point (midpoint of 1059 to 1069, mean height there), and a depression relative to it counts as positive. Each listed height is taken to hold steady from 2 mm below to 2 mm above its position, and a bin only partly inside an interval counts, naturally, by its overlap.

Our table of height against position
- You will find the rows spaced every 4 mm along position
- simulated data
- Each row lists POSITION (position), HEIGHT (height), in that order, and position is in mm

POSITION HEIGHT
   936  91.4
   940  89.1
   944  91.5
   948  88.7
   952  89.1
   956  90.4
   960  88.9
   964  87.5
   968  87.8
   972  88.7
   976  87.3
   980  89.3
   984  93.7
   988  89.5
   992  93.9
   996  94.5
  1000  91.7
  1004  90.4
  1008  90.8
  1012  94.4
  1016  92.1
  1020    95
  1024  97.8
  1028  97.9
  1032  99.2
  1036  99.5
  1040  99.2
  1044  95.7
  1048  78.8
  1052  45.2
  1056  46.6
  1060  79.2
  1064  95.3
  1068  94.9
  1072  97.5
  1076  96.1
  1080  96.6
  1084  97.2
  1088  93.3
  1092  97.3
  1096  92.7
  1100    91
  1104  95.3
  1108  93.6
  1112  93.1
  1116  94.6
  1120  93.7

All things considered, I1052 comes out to 4.6 mm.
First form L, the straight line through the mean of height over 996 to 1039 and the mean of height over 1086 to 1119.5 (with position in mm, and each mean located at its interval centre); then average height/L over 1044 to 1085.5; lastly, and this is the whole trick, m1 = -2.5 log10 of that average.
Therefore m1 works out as 0.14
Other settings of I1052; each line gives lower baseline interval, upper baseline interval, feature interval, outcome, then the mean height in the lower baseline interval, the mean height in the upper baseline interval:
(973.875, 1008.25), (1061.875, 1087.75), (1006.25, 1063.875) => 4.2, 91.2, 96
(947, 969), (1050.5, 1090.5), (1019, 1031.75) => -1.6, 88.8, 84.8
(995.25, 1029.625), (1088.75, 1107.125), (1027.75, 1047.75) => -0.6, 93.8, 94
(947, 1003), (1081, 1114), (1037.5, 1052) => 1.1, 90.1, 94.3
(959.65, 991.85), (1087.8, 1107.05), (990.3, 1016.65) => -0.6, 89.4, 94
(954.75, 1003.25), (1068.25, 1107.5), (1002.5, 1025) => -0.4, 90.3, 95.1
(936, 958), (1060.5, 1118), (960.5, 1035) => -0.6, 89.9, 94.5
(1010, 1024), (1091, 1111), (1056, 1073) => 1.4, 94.4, 93.8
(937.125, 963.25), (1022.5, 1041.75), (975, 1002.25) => 0.7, 89.6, 98.7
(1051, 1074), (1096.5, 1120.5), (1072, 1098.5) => -3.2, 77.8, 93.5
